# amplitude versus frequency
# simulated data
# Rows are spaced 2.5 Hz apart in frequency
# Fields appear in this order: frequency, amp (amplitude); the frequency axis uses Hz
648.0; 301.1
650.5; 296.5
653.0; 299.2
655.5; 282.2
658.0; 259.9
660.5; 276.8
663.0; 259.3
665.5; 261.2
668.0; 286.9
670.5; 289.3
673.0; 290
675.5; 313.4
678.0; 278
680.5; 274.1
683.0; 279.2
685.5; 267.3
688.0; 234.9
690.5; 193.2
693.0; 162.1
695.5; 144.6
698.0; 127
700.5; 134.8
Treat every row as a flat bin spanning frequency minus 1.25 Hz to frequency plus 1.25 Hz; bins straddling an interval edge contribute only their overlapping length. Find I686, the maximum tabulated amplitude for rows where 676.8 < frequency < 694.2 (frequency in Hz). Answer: 279.2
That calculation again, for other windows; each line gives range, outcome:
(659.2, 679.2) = 313.4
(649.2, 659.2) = 299.2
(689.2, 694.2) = 193.2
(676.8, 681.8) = 278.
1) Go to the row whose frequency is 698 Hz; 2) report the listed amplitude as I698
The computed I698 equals 127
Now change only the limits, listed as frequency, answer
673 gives 290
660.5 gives 276.8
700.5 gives 134.8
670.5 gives 289.3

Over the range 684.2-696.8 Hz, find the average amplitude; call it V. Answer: 200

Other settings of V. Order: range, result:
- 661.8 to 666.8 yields 261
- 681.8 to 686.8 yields 273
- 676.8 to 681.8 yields 276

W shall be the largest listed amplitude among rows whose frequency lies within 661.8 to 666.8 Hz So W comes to 261.2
